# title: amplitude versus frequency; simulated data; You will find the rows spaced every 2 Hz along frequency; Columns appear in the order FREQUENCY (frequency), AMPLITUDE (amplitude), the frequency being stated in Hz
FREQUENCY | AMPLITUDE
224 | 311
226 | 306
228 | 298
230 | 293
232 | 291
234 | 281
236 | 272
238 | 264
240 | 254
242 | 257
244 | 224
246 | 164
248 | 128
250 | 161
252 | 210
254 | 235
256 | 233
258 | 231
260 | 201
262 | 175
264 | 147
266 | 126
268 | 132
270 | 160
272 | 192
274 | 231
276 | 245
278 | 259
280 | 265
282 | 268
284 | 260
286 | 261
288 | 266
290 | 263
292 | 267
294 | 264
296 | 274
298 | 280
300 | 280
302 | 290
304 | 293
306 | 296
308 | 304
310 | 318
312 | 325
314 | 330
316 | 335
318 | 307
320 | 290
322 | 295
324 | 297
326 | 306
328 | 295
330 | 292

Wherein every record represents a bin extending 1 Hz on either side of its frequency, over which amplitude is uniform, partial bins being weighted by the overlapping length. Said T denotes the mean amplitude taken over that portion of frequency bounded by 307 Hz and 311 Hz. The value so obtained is 311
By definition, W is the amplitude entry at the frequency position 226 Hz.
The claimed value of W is 306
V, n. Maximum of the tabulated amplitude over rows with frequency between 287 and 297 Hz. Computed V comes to 274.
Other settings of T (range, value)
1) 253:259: 233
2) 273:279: 245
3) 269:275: 194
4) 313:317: 332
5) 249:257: 210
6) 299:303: 285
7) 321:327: 299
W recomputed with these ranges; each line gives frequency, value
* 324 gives 297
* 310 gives 318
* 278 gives 259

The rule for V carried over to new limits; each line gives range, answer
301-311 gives 318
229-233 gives 293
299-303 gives 290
